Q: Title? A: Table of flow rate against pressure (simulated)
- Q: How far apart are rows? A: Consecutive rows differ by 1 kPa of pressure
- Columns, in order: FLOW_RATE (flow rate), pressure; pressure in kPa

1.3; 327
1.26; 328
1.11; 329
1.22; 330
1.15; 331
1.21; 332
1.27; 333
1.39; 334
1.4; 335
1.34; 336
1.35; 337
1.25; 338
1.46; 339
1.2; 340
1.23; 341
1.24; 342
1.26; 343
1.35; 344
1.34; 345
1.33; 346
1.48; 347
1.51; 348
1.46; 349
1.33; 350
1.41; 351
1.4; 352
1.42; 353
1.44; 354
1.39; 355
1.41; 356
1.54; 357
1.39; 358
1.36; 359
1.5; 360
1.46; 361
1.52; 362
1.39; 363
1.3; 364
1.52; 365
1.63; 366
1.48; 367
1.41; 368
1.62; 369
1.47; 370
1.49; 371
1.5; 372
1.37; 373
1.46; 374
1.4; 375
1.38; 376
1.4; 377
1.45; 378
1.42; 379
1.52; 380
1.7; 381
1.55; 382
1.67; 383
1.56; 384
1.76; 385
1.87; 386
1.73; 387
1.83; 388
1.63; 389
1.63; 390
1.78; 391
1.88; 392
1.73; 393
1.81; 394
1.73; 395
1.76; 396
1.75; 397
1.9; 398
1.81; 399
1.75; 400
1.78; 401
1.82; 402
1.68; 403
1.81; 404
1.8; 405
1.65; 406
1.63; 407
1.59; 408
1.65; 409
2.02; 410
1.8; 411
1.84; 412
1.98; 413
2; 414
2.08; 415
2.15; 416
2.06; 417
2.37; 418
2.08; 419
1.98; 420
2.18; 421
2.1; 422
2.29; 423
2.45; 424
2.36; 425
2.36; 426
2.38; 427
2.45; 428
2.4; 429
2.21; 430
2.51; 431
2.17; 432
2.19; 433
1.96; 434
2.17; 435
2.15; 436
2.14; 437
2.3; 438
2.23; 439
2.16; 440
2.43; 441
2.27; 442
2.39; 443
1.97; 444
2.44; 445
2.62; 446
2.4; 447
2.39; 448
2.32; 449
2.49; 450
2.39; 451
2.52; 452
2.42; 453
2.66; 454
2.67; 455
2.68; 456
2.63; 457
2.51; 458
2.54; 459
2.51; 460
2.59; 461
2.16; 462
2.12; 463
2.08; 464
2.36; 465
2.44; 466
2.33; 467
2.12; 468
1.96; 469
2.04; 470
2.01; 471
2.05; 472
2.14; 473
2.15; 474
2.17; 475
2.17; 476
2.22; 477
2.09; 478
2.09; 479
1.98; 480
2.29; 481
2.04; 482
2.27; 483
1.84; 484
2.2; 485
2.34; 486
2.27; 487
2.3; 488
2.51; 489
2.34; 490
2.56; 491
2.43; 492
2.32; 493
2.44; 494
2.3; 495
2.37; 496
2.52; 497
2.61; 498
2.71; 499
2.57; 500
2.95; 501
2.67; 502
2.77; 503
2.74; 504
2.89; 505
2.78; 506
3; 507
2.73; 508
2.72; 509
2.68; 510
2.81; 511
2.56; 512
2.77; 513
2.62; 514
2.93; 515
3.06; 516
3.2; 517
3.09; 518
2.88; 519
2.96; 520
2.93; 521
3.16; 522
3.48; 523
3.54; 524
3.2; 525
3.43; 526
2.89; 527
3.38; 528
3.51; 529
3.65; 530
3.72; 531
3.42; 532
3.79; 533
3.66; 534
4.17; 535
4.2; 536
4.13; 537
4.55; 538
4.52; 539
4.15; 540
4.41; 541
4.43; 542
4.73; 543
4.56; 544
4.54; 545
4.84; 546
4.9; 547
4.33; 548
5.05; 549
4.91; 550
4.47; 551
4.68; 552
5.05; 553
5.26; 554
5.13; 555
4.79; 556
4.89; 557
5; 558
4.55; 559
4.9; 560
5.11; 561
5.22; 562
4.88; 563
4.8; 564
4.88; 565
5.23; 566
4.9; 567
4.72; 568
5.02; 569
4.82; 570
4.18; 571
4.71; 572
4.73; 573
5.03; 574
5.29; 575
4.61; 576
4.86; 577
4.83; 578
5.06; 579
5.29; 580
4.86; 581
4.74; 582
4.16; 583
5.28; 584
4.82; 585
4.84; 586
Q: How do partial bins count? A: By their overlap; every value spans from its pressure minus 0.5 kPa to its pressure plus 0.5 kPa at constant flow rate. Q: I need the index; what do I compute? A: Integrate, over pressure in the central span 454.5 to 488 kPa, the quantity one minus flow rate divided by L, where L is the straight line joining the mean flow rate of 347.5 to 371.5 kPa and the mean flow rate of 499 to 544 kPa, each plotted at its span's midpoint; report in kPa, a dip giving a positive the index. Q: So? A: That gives 6.0 kPa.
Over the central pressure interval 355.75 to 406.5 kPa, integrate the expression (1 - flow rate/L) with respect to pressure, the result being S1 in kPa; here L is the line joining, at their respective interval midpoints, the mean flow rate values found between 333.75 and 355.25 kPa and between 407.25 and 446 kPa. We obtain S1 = 3.4 kPa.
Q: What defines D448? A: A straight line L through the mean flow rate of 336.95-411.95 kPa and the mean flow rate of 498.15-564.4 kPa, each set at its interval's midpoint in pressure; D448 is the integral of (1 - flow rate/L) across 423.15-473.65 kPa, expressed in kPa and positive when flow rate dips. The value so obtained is 5.2 kPa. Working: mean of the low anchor 1.55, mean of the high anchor 3.8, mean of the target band 2.32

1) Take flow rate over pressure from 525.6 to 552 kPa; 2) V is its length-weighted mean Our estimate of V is 4.18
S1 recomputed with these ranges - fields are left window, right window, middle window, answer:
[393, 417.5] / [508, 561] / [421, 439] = -0.4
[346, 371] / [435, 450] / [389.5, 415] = 1.4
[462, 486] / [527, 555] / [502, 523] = 3.2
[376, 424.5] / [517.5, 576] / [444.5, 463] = 1.7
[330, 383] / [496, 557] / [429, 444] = 1.3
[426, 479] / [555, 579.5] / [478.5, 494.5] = 4.2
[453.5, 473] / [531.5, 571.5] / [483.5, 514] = 6.6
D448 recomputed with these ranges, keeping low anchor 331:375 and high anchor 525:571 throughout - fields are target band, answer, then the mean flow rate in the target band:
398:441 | 6.8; 2.06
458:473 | 4.4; 2.24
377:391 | 1.9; 1.64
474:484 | 3.7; 2.13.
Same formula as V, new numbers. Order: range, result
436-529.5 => 2.52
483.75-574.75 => 3.69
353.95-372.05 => 1.46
